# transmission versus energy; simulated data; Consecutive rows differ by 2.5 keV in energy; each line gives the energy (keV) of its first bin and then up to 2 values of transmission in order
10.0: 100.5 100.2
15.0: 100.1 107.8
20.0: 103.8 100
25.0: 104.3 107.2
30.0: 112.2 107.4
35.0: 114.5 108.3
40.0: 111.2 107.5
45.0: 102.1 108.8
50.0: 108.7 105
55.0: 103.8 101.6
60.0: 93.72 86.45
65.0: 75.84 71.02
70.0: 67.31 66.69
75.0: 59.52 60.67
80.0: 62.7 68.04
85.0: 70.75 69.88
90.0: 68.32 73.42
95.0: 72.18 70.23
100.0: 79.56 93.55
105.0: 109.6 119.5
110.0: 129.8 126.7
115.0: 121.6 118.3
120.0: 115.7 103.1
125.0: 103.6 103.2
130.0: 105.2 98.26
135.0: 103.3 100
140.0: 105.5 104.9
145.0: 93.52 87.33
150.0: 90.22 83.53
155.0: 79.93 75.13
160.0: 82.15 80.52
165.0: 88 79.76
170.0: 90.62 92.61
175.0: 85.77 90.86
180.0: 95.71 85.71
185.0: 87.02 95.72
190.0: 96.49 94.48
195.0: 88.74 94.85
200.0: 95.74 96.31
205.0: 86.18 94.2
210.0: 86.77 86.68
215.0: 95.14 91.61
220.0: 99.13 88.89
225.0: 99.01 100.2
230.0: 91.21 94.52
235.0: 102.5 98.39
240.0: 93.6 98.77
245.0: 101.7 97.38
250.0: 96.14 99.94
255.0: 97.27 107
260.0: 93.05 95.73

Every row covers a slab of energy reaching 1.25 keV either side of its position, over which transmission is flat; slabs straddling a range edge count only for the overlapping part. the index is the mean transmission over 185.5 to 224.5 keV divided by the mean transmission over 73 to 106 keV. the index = 1.27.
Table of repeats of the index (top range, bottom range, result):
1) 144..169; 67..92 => 1.26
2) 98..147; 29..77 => 1.12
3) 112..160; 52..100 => 1.32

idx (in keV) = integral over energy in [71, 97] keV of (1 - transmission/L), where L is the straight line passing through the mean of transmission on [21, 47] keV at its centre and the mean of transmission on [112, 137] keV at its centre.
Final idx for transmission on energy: 9.85 keV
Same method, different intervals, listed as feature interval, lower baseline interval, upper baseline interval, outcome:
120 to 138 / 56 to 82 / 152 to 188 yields -4.9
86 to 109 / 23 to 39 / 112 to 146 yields 4.9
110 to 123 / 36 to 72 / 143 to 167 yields -4.4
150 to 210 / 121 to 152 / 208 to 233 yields 4.7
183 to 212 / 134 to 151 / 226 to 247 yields 1.7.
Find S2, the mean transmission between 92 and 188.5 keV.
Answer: 95.6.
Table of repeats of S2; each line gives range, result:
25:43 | 109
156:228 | 90.3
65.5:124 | 86.8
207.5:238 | 94.4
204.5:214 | 88.8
